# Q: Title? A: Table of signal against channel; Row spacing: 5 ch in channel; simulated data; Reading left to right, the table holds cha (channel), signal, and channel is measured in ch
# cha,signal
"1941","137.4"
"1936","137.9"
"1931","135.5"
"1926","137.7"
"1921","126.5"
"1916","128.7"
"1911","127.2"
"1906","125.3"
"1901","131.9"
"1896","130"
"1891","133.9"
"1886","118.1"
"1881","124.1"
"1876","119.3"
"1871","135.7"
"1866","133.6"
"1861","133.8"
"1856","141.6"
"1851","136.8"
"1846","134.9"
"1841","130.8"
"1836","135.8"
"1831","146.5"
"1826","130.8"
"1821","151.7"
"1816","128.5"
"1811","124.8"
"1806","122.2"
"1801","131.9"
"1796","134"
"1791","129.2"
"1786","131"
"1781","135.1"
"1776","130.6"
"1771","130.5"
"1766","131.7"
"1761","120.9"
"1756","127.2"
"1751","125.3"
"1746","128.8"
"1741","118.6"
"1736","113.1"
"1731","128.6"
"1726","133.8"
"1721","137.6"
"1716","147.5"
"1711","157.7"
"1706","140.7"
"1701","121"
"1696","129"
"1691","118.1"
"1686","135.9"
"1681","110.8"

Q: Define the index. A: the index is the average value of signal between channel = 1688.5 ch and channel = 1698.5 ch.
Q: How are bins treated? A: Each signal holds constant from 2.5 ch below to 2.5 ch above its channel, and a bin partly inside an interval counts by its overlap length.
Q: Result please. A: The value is 124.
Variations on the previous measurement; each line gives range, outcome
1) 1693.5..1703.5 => 125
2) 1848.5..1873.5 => 136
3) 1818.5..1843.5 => 139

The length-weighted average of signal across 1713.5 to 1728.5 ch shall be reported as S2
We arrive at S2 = 140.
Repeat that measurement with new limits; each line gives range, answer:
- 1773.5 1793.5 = 131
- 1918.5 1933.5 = 133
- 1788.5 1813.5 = 128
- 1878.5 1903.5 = 128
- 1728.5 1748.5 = 122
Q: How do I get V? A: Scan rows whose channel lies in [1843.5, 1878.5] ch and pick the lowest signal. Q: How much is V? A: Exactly 119.3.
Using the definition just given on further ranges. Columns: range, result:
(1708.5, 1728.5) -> 133.8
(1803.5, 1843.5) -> 122.2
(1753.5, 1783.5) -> 120.9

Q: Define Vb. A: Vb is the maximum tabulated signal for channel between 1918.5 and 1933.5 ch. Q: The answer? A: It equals 137.7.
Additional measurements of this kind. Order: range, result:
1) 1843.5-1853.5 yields 136.8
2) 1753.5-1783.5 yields 135.1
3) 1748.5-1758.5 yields 127.2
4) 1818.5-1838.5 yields 151.7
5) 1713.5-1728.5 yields 147.5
